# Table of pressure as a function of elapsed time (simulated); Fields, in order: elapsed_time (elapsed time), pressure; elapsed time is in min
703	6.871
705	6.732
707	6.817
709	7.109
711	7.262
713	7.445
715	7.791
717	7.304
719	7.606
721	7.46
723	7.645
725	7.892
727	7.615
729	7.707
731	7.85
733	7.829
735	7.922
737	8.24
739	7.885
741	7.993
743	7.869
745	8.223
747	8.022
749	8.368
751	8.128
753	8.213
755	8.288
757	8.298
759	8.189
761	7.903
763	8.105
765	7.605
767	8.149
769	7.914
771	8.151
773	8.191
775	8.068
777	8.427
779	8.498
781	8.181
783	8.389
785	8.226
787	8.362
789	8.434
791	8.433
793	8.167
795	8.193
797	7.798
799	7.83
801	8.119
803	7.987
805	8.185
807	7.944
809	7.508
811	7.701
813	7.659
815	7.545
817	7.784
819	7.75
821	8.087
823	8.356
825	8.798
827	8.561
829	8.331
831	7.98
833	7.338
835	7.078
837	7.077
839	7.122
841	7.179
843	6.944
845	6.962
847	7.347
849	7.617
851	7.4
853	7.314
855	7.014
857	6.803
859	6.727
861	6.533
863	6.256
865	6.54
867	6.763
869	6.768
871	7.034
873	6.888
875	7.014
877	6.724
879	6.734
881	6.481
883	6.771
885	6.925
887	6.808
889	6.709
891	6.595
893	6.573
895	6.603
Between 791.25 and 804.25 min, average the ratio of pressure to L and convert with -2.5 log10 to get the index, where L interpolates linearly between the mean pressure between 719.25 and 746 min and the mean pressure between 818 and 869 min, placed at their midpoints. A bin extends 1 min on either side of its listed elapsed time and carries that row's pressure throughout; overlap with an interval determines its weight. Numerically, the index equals -0.07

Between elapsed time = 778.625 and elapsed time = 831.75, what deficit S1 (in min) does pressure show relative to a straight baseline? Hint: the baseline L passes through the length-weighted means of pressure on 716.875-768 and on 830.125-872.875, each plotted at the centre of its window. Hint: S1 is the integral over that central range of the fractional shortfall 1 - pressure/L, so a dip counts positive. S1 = -4.9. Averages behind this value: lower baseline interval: 7.95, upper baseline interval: 7.03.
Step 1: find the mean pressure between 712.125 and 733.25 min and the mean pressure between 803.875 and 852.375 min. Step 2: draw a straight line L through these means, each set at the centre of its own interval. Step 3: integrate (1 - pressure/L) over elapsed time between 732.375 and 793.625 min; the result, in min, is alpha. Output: -4.0 min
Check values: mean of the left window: 7.64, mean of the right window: 7.68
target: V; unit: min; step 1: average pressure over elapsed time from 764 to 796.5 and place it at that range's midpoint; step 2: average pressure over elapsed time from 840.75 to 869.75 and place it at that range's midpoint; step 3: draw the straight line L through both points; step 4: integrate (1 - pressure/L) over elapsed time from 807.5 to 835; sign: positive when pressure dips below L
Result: -1.51 min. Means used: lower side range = 8.21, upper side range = 6.94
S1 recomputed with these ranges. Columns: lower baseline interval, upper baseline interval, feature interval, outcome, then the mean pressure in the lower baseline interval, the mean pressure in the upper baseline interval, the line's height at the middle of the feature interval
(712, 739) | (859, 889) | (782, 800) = -2.3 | 7.72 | 6.73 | 7.28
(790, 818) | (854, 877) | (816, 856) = -1.6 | 7.92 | 6.76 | 7.31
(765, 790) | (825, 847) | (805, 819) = 0.1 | 8.22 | 7.51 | 7.8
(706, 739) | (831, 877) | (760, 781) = -2.1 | 7.6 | 7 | 7.38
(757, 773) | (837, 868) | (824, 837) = -1.3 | 8.03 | 6.97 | 7.24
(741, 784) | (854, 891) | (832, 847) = 0.1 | 8.15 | 6.75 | 7.17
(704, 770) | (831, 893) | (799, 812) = -1.0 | 7.8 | 6.93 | 7.32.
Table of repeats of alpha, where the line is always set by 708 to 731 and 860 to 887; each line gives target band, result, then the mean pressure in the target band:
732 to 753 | -1.8 min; 8.06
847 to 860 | -0.6 min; 7.16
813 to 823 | -1.2 min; 7.83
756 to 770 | -1.4 min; 8.02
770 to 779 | -1.2 min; 8.24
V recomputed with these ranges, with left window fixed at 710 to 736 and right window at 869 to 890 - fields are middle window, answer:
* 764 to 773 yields -0.71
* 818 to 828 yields -1.69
